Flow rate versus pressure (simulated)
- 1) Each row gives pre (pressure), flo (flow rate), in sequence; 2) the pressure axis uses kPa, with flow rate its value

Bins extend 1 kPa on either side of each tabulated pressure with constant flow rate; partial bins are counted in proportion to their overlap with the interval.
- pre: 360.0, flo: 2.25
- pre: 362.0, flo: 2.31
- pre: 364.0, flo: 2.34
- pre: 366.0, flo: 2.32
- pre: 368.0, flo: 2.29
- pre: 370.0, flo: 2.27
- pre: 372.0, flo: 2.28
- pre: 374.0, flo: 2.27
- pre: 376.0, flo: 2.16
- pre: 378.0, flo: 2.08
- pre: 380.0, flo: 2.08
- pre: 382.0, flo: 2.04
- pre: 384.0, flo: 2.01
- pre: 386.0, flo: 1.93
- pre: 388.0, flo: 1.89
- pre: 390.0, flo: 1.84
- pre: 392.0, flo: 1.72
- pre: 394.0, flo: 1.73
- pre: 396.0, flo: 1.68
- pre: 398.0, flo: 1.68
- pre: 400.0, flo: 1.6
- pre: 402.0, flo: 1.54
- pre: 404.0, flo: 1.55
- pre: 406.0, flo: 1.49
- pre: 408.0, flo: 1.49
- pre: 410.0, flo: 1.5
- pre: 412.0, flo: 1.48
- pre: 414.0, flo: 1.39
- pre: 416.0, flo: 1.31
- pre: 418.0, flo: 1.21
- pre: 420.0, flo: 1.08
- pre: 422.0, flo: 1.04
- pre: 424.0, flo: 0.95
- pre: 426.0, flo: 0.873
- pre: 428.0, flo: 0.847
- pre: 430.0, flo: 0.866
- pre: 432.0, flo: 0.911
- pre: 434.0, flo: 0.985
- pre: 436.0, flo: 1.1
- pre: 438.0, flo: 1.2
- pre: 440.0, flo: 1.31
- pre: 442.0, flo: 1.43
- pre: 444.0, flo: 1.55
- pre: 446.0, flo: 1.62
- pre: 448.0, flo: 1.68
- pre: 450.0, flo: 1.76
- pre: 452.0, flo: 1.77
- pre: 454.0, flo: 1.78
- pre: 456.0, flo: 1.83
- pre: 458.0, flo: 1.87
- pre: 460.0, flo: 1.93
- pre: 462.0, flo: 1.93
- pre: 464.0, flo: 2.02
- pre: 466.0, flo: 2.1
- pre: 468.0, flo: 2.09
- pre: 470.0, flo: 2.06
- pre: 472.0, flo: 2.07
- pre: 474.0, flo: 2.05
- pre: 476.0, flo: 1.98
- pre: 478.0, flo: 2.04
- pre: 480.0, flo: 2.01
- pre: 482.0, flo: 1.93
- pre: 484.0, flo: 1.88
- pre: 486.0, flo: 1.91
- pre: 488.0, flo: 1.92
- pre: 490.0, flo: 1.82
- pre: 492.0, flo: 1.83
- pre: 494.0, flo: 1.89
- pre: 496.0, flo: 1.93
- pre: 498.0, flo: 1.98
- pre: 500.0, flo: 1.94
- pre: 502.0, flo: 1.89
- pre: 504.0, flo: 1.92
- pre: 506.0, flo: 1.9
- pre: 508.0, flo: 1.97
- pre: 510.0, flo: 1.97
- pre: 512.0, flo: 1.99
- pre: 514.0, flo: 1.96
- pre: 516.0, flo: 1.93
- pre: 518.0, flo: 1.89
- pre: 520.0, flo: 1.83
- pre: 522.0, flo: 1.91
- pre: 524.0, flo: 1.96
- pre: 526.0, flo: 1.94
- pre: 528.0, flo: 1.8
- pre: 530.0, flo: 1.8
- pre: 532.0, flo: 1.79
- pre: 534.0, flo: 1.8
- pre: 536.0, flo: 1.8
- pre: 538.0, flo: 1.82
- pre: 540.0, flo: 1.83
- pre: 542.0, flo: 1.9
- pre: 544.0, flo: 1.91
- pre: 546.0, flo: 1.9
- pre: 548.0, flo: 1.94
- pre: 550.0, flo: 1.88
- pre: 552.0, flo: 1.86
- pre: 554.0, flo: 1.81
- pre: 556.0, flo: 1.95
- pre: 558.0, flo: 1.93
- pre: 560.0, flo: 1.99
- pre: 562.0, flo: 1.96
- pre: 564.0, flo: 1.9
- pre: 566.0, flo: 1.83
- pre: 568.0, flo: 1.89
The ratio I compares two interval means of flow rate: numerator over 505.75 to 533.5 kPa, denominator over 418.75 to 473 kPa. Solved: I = 1.26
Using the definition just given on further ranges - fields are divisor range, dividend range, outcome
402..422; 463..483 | 1.48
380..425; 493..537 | 1.21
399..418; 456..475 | 1.36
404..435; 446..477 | 1.63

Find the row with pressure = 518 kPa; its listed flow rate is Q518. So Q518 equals 1.89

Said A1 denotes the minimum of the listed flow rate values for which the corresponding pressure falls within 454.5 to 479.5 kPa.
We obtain 1.83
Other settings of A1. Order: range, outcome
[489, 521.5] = 1.82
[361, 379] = 2.08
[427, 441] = 0.847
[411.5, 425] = 0.95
